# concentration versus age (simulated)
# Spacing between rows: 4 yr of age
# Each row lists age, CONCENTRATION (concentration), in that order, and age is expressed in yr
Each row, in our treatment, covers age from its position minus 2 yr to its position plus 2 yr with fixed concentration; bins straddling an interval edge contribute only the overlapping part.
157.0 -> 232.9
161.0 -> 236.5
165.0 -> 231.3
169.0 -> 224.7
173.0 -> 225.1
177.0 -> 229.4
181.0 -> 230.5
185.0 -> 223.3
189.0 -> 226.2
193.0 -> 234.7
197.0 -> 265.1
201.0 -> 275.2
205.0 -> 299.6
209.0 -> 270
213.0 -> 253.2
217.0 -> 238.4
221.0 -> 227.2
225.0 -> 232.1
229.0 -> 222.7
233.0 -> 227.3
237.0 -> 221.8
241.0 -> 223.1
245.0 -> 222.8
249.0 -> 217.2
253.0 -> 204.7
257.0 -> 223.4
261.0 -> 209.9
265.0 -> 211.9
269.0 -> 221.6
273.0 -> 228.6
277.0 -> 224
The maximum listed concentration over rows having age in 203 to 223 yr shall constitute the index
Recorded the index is 299.6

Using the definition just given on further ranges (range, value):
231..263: 227.3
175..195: 234.7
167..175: 225.1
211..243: 253.2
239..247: 223.1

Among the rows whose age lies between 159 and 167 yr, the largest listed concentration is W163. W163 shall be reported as 236.5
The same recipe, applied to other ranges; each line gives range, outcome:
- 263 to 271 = 221.6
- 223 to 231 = 232.1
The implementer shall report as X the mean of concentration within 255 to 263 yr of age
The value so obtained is 217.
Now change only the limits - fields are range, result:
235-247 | 223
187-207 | 260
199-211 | 282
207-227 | 244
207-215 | 262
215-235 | 230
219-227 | 230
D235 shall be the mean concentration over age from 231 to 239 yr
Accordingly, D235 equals 225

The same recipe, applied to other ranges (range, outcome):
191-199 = 250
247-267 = 213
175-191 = 227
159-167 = 234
